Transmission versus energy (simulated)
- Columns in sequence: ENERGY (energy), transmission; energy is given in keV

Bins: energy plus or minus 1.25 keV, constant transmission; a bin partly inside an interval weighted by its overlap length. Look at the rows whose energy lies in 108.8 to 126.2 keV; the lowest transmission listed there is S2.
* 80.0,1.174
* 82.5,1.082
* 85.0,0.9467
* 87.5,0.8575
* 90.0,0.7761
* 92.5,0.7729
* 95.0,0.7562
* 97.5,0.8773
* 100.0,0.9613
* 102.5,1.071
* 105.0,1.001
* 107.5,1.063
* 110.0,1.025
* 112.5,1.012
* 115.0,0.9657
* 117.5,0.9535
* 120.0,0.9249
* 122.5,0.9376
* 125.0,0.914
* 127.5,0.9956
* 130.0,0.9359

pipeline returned 0.914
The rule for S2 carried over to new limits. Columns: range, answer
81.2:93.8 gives 0.7729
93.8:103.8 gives 0.7562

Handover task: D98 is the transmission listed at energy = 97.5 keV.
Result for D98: 0.8773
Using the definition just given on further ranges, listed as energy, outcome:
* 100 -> 0.9613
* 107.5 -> 1.063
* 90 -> 0.7761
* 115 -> 0.9657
